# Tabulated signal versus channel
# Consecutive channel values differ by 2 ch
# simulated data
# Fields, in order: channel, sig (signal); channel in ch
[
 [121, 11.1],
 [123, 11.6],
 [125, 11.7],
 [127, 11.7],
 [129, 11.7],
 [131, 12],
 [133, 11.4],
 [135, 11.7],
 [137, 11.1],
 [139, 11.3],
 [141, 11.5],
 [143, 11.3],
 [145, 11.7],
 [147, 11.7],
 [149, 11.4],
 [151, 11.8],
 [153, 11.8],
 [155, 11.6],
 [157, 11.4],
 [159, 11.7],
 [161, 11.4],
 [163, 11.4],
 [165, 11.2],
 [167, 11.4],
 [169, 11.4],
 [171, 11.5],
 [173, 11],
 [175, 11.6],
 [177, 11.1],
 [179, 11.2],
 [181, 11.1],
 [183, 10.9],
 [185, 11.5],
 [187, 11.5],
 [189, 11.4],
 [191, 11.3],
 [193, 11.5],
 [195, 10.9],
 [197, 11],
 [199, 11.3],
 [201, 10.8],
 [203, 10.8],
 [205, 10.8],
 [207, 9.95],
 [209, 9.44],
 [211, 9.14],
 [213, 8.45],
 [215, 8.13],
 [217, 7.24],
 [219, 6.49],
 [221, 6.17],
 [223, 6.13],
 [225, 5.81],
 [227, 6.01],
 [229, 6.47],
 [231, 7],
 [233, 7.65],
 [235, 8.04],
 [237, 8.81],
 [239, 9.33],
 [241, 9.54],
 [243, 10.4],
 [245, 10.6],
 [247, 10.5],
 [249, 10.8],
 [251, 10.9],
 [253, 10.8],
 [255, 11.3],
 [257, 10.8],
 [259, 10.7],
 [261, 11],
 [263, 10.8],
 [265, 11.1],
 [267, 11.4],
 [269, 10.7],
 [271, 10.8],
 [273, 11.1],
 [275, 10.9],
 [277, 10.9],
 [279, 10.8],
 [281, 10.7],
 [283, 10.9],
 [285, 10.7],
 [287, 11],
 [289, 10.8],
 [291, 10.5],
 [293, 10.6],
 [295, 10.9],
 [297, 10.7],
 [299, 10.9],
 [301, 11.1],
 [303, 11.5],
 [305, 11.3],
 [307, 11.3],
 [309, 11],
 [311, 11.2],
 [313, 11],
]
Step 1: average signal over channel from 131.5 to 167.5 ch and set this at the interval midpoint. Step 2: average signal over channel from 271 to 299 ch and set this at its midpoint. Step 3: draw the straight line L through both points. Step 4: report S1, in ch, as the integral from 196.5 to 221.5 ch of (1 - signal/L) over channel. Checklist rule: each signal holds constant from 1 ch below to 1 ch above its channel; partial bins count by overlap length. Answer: 4.4 ch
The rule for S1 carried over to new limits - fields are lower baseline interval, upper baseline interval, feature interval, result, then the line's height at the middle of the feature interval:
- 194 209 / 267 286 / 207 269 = 9.8 ch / 10.8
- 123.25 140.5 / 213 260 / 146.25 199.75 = -4.9 ch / 10.4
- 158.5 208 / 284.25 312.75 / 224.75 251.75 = 5.6 ch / 11.1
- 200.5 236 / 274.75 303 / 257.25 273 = -1.7 ch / 9.88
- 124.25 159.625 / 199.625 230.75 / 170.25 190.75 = -3.2 ch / 9.77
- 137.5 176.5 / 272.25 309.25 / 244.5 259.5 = 0.4 ch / 11.1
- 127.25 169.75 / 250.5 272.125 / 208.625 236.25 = 9.6 ch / 11.1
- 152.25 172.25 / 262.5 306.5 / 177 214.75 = 2.1 ch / 11.3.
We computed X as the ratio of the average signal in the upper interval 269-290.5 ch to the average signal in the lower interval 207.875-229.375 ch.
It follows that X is 1.49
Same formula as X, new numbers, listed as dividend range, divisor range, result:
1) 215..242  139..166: 0.63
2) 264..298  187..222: 1.11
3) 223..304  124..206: 0.89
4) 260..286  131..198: 0.96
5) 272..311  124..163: 0.95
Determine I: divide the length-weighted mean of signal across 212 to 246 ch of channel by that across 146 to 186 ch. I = 0.68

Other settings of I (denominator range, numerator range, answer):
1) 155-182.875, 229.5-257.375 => 0.85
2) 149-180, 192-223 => 0.82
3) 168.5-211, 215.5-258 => 0.78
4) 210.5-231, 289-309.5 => 1.58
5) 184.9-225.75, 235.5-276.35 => 1.12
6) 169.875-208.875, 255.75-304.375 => 0.98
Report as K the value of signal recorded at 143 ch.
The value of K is 11.3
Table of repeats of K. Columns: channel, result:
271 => 10.8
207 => 9.95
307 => 11.3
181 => 11.1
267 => 11.4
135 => 11.7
